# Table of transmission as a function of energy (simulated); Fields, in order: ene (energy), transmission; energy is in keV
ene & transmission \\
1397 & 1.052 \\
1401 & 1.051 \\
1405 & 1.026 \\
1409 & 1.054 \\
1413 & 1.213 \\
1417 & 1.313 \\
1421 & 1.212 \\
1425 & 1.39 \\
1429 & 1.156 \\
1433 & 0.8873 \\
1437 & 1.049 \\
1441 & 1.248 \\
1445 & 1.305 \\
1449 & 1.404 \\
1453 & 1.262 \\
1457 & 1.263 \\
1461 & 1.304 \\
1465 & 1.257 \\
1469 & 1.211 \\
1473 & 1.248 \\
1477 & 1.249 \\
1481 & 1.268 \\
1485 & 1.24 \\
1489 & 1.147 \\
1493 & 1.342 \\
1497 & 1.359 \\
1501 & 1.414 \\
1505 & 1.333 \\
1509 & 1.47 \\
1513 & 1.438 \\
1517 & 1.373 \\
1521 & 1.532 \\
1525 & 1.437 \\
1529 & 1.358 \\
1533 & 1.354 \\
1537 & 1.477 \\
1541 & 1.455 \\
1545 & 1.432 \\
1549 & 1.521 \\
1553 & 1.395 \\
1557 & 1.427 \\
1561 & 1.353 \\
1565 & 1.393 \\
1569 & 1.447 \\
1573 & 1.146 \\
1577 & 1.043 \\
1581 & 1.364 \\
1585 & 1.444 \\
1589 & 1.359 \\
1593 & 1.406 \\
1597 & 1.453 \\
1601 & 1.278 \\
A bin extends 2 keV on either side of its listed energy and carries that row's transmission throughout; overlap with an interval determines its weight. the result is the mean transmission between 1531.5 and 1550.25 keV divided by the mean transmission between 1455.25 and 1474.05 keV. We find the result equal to 1.15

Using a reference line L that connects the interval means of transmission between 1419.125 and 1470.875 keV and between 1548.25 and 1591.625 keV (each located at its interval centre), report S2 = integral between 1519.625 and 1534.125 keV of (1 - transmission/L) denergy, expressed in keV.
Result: -1.2 keV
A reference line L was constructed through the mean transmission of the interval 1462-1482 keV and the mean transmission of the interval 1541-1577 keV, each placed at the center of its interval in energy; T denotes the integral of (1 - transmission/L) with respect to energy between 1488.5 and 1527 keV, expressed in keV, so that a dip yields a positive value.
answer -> -2.8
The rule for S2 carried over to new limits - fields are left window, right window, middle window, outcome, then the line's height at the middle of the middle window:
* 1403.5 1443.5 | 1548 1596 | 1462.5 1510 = -1.9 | 1.24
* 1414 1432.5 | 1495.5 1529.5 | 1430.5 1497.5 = 4.2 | 1.32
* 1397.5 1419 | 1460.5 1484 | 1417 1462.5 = -1.5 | 1.19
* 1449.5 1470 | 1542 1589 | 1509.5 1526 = -1.6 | 1.32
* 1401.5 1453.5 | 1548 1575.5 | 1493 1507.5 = -0.9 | 1.29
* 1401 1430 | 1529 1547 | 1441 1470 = -0.6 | 1.26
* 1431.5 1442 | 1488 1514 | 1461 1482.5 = -0.6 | 1.22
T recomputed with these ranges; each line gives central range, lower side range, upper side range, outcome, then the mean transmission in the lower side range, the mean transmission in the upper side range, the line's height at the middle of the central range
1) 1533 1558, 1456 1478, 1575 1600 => -2.5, 1.26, 1.34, 1.31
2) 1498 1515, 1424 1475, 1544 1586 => -1.6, 1.23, 1.36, 1.29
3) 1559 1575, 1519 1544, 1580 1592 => 0.8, 1.44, 1.39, 1.41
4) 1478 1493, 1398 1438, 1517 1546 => 0.8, 1.14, 1.43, 1.31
